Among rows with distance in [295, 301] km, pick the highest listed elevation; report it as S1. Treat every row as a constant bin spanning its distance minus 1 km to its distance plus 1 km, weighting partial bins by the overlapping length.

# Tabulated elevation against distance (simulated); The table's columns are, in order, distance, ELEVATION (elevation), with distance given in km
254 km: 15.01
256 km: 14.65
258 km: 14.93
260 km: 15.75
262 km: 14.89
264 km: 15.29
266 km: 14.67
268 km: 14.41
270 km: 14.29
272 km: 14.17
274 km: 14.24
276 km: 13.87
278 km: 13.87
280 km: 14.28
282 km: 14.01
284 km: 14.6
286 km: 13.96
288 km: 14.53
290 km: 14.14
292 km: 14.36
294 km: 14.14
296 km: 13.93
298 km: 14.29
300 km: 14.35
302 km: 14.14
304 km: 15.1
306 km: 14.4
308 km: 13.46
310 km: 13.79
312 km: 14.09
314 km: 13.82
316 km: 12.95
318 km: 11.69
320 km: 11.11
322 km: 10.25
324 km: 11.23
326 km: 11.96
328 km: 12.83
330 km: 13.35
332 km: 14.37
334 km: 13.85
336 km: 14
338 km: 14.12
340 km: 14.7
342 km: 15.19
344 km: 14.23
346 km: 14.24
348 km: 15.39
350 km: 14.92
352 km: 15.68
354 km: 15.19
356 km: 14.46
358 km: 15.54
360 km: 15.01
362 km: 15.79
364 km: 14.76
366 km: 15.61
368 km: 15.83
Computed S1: 14.35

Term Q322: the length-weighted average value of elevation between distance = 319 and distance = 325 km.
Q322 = 10.9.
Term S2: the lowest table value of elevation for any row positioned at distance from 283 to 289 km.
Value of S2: 13.96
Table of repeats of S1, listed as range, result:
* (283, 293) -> 14.6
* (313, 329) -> 13.82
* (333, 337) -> 14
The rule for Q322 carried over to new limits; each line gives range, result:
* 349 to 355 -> 15.3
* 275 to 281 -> 14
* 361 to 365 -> 15.3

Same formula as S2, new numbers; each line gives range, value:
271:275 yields 14.17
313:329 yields 10.25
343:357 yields 14.23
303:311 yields 13.46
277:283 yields 13.87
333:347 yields 13.85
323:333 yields 11.23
